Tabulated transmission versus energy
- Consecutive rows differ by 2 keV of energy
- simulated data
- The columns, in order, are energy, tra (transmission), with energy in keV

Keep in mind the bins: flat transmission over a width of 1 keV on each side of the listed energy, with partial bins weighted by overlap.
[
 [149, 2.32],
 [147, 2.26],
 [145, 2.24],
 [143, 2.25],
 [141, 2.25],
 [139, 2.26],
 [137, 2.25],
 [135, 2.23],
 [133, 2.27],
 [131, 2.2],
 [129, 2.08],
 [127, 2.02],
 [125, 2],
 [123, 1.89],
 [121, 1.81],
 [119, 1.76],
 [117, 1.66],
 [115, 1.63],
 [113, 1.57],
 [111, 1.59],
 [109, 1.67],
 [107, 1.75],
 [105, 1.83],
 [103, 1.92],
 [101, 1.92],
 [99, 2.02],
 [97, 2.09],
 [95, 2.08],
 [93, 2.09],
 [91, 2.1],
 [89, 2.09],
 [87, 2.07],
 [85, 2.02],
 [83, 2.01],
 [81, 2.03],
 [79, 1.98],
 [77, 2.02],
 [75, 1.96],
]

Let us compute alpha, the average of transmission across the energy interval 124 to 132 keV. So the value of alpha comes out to 2.08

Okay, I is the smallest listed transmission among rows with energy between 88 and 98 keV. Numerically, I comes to 2.08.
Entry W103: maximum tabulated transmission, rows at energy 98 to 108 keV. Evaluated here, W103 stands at 2.02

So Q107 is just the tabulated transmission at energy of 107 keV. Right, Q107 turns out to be 1.75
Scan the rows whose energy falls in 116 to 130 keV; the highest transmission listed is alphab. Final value 2.08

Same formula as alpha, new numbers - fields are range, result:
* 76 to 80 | 2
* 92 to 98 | 2.09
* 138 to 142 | 2.25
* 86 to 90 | 2.08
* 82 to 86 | 2.01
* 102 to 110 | 1.79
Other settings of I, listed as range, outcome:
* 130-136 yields 2.2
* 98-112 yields 1.59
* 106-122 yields 1.57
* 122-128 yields 1.89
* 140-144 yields 2.25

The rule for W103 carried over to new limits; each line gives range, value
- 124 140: 2.27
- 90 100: 2.1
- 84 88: 2.07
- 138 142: 2.26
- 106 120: 1.76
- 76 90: 2.09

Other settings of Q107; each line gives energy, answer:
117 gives 1.66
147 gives 2.26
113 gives 1.57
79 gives 1.98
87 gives 2.07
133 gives 2.27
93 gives 2.09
